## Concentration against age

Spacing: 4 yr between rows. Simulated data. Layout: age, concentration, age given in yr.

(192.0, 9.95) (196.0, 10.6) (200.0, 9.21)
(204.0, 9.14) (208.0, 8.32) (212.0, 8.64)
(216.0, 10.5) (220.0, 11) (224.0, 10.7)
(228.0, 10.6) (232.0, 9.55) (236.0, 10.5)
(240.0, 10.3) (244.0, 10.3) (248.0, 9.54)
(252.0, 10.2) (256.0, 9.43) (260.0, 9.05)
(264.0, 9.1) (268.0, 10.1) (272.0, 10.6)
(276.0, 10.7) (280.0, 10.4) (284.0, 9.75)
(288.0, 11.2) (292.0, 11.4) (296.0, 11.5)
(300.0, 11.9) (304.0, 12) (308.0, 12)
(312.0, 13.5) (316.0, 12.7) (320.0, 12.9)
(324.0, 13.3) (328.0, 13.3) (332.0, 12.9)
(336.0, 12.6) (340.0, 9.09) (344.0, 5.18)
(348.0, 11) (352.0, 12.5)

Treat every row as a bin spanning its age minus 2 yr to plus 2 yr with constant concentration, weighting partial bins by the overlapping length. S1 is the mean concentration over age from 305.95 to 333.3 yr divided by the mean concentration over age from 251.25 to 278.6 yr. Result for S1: 1.31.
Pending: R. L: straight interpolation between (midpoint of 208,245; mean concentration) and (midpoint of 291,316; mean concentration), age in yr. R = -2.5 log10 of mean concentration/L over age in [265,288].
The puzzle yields 0.109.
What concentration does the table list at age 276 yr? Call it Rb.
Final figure 10.7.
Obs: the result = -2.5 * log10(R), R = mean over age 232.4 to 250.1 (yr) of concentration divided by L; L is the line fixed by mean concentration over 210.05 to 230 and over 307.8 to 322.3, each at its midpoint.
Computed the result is 0.08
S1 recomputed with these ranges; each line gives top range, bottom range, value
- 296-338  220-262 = 1.26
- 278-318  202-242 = 1.17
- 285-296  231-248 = 1.11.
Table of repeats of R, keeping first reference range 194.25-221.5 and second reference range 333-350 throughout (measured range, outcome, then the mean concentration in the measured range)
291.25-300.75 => -0.20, 11.6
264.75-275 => -0.07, 10.2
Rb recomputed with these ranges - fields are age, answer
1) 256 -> 9.43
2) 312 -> 13.5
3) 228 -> 10.6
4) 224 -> 10.7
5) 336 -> 12.6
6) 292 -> 11.4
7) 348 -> 11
